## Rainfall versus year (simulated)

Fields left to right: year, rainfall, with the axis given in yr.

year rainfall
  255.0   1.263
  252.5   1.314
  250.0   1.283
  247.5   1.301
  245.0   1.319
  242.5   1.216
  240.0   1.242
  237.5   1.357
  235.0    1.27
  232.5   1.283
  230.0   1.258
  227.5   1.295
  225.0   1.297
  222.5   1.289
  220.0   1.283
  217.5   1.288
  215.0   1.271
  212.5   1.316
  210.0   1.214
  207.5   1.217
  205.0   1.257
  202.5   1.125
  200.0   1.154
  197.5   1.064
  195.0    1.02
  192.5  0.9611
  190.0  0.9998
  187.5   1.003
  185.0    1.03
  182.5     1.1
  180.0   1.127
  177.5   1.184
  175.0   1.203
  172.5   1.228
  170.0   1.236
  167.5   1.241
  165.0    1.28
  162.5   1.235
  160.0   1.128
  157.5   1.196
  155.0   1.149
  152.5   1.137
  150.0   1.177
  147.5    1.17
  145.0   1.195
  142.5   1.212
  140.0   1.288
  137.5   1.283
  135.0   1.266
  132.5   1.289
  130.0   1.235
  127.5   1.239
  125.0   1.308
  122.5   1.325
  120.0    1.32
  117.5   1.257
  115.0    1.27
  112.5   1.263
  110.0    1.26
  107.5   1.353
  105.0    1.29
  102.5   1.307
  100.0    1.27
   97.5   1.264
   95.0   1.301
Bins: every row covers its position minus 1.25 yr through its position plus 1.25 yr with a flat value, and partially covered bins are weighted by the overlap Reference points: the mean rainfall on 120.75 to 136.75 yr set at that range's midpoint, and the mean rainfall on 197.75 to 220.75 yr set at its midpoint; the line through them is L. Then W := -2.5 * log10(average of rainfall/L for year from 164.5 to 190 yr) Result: 0.09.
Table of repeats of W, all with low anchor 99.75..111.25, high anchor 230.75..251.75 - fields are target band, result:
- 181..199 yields 0.245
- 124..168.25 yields 0.061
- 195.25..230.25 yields 0.048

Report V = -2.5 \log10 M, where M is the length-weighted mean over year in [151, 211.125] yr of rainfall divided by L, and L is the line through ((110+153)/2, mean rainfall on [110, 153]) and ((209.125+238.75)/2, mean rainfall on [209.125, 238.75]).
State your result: 0.112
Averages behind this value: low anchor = 1.25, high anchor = 1.29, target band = 1.15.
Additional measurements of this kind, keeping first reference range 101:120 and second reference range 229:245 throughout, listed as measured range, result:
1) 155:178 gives 0.06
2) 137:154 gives 0.07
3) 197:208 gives 0.10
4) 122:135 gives 0.01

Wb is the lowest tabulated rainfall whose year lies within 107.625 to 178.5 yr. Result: 1.128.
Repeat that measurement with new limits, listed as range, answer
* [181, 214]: 0.9611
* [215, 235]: 1.258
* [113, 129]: 1.239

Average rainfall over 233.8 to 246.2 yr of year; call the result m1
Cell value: 1.28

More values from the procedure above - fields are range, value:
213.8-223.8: 1.28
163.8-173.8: 1.25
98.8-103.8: 1.29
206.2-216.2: 1.25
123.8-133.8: 1.27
